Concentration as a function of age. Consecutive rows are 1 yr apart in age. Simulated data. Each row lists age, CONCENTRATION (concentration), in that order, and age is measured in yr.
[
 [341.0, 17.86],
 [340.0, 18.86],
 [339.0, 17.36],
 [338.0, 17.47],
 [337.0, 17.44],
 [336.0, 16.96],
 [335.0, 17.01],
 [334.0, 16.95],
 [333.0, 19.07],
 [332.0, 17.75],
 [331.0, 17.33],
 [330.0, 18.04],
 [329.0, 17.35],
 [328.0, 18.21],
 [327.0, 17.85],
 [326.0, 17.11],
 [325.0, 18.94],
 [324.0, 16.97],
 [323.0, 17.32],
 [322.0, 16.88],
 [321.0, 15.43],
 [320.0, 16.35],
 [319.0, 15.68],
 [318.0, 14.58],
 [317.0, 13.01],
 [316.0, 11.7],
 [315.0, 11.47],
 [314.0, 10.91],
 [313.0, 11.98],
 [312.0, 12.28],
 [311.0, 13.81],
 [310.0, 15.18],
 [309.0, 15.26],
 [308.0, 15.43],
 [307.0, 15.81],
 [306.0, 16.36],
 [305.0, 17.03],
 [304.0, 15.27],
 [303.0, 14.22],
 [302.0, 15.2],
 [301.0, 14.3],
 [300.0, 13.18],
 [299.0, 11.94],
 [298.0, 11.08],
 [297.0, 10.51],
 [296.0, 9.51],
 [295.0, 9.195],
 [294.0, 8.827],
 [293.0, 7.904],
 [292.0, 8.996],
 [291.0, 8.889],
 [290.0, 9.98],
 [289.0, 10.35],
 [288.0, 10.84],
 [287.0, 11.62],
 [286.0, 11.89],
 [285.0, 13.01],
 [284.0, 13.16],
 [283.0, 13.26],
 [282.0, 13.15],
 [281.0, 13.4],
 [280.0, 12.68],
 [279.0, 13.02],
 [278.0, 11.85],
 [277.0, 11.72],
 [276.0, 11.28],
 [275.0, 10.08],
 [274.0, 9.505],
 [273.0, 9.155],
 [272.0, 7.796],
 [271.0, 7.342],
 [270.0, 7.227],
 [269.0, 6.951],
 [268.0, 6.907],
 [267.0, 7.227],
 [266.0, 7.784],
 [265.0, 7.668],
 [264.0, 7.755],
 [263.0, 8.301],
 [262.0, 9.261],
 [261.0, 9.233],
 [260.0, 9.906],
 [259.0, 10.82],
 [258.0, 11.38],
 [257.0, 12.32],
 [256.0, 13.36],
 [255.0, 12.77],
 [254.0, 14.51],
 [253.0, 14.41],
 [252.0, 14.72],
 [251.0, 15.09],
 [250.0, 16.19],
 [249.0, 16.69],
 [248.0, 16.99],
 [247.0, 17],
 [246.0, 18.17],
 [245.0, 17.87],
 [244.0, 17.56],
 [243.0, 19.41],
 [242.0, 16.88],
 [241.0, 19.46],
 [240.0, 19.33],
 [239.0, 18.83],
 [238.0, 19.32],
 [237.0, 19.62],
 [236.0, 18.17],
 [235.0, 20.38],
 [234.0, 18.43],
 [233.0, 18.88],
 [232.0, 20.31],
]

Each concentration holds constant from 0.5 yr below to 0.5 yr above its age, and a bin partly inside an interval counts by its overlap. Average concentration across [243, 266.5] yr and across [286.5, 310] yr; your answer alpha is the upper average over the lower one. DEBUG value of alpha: 0.93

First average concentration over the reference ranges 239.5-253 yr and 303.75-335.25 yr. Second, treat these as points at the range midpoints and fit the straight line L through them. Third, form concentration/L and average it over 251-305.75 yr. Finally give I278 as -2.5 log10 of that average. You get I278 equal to 0.439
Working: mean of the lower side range 17.2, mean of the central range 11.1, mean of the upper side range 15.8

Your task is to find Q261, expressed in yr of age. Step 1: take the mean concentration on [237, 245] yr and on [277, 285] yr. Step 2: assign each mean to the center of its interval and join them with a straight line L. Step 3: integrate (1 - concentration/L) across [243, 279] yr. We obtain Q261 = 9.54 yr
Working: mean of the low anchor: 18.7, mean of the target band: 11.8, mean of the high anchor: 12.9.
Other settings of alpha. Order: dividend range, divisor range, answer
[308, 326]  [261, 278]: 1.70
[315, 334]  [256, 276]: 1.85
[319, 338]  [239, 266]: 1.23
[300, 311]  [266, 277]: 1.80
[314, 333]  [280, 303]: 1.41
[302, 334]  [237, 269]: 1.14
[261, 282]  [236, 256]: 0.55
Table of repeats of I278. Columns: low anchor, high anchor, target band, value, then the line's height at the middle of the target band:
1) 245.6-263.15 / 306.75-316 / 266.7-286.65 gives 0.26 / 13.4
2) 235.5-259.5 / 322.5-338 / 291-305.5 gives 0.40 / 17.1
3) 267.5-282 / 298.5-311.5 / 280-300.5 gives 0.12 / 12.5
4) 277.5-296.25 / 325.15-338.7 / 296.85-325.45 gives 0.01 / 14.6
